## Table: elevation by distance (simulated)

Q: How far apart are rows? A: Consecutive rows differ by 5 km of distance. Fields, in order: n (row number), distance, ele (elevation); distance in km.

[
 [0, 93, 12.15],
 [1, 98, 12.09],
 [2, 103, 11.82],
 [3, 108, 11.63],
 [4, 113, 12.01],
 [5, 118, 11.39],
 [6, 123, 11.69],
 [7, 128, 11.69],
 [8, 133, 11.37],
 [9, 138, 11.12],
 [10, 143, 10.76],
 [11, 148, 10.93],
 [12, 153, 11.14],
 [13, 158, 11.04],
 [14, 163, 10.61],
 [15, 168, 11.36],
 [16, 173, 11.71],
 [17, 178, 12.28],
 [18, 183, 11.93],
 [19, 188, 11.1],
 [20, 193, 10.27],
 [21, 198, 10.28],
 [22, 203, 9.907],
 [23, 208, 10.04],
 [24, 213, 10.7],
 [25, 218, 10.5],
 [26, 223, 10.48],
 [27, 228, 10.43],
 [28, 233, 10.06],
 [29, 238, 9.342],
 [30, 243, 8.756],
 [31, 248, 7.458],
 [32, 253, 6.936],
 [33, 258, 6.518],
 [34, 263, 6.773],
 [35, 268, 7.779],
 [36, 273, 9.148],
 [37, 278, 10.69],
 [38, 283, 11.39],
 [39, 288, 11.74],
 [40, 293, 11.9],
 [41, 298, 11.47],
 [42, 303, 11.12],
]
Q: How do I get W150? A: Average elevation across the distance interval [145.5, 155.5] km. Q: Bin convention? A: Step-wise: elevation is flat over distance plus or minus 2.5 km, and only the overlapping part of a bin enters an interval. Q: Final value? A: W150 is 11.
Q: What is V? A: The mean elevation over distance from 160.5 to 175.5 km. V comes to 11.2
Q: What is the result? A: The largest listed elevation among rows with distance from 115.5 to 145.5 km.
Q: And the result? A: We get 11.69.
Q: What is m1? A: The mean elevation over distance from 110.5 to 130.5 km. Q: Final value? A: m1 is 11.7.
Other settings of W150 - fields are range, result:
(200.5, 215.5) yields 10.2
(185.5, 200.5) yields 10.6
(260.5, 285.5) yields 9.16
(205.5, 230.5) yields 10.4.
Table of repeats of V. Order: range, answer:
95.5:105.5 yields 12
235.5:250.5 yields 8.52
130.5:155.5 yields 11.1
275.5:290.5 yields 11.3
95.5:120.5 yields 11.8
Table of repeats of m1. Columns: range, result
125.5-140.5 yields 11.4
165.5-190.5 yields 11.7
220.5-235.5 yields 10.3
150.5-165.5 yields 10.9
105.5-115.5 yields 11.8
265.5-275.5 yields 8.46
